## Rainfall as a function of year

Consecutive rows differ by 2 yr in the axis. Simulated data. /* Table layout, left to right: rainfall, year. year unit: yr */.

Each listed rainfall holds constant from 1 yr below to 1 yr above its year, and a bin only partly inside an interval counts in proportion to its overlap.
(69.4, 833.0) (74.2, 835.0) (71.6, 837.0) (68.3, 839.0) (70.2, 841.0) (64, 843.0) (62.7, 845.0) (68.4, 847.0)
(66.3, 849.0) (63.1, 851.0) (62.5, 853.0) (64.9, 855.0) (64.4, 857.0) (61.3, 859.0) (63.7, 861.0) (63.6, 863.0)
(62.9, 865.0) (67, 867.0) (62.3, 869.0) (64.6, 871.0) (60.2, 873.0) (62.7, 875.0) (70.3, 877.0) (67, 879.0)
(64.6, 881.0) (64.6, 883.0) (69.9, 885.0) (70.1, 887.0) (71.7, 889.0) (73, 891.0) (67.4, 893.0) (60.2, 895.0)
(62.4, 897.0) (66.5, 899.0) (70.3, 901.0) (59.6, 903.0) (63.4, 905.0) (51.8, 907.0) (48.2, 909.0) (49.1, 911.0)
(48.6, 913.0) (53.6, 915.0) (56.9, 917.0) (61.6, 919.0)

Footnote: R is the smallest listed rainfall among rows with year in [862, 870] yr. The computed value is 62.3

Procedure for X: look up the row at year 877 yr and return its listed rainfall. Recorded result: 70.3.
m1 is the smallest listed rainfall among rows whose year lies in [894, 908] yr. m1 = 51.8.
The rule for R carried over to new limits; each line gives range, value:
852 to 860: 61.3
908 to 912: 48.2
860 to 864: 63.6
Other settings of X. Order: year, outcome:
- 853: 62.5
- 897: 62.4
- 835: 74.2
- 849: 66.3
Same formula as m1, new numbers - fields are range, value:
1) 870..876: 60.2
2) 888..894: 67.4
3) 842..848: 62.7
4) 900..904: 59.6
